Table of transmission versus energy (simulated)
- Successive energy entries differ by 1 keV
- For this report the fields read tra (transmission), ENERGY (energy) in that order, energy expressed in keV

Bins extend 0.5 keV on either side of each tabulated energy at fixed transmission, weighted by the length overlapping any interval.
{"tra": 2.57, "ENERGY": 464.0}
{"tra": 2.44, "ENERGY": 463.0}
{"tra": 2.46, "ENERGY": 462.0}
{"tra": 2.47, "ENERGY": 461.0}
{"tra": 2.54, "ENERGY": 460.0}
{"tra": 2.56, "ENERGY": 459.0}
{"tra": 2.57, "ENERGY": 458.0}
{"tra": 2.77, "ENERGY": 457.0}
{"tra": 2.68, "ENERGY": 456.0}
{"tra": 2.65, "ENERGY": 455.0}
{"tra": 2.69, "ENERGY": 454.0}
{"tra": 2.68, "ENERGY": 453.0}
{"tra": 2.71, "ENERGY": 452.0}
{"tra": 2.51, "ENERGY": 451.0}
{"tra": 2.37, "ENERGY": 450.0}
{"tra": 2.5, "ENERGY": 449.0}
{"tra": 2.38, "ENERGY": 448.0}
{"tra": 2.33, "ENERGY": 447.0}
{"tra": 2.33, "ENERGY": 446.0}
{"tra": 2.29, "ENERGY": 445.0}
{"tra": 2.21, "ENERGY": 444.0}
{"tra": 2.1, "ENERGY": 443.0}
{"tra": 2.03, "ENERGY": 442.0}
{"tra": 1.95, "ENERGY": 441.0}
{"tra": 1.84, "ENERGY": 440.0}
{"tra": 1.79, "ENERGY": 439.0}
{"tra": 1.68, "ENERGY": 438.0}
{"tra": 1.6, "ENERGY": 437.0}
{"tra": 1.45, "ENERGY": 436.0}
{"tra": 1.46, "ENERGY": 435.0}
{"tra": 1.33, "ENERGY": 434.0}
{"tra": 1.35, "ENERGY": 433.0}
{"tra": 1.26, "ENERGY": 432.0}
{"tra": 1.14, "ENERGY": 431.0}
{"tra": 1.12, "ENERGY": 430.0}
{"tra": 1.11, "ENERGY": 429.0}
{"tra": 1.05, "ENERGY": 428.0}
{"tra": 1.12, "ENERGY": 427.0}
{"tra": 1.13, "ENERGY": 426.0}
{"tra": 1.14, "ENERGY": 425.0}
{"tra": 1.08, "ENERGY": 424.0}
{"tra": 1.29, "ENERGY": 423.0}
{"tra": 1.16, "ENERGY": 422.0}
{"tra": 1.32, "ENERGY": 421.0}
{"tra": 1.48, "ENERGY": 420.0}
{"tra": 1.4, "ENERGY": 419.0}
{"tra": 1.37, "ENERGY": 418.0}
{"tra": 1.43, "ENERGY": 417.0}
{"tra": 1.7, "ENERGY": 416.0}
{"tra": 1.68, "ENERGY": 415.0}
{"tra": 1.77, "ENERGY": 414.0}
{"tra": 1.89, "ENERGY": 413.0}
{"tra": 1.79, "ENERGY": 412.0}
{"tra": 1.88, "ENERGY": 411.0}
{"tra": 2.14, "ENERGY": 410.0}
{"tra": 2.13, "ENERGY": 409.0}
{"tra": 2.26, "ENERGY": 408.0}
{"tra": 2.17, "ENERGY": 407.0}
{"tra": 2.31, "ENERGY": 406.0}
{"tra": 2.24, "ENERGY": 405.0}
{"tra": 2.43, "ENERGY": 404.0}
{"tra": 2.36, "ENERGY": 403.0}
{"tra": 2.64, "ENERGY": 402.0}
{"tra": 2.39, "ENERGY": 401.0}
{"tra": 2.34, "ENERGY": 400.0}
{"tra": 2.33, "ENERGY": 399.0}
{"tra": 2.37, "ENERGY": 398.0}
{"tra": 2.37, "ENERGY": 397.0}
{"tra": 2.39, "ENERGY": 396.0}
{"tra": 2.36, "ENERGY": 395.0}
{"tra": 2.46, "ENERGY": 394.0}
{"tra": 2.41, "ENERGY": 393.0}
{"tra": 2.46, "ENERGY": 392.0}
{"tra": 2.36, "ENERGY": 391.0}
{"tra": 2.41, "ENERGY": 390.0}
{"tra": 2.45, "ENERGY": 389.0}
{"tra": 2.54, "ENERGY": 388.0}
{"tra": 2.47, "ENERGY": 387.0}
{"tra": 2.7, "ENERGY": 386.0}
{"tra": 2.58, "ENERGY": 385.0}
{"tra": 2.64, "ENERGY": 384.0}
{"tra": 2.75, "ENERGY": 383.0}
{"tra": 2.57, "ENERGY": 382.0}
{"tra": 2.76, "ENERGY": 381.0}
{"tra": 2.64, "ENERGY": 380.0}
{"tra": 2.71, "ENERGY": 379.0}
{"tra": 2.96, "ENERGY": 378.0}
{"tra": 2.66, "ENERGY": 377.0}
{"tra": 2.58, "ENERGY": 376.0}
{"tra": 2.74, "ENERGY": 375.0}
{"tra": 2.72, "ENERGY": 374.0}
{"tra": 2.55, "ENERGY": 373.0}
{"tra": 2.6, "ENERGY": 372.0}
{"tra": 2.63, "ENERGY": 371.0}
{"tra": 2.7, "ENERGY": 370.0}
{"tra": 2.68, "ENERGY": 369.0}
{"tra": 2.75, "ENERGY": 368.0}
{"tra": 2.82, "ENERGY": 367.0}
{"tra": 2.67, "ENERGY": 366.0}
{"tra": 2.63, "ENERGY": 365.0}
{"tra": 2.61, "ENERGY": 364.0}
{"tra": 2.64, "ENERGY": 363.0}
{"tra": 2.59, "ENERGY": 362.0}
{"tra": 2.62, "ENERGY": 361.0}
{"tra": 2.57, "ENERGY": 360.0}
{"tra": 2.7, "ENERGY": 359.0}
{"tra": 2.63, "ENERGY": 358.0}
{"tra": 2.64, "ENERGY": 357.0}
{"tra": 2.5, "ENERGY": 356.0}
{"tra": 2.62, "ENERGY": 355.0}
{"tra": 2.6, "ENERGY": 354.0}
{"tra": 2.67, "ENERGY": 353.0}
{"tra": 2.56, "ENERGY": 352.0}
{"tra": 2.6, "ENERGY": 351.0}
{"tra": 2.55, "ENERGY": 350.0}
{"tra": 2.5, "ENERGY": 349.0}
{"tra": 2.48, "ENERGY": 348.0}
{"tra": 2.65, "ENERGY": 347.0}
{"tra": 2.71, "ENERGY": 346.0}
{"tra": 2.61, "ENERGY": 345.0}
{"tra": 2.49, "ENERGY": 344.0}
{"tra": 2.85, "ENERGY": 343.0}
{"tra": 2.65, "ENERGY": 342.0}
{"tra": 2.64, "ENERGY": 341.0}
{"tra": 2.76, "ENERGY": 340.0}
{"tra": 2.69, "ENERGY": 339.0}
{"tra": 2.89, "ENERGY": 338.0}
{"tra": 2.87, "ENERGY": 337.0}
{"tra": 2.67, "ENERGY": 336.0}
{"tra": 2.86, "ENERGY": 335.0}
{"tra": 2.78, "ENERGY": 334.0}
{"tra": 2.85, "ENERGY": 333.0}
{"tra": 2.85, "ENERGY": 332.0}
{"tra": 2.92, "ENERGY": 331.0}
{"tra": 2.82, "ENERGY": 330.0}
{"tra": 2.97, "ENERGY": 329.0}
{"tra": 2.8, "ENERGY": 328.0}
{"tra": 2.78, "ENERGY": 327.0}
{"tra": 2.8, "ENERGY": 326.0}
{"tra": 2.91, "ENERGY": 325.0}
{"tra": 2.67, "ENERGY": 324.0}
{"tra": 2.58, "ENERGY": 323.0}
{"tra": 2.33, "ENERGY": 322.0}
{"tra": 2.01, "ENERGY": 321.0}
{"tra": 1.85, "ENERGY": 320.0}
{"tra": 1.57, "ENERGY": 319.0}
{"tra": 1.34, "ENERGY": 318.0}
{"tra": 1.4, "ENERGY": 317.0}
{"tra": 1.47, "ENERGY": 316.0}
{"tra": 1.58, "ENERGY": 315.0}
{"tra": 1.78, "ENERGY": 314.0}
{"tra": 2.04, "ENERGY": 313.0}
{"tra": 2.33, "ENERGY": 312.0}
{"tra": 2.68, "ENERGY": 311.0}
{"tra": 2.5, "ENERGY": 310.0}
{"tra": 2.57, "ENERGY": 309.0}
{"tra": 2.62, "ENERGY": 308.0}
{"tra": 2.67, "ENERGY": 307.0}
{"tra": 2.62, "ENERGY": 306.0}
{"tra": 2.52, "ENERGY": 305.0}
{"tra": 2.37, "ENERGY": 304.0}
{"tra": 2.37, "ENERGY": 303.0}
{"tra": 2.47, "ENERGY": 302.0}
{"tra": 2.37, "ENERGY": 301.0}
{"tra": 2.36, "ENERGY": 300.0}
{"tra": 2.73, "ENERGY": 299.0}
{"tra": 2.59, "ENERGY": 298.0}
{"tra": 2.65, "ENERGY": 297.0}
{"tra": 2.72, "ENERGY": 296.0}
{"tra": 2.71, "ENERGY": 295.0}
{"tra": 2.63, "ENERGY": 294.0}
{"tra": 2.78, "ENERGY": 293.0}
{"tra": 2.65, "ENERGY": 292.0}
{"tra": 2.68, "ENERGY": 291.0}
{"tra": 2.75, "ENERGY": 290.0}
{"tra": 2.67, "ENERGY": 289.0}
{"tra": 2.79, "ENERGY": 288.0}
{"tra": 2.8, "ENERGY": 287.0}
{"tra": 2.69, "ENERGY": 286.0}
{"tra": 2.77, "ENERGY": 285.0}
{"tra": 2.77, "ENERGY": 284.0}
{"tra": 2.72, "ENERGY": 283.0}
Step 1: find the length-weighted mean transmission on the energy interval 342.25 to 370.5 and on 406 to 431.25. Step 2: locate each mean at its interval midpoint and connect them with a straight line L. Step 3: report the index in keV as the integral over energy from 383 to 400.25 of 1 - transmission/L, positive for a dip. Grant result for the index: -3.90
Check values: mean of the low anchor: 2.63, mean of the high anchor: 1.53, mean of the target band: 2.46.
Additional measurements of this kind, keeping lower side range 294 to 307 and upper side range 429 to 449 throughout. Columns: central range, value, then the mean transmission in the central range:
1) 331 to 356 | -4.07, 2.68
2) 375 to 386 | -3.08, 2.69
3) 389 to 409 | -3.72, 2.37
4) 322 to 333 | -1.81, 2.79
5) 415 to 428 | 3.93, 1.31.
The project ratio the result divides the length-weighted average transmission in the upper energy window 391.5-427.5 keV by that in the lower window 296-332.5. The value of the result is 0.80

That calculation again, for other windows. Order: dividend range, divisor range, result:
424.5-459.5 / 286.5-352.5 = 0.77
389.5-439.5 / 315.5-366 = 0.71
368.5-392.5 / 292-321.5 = 1.14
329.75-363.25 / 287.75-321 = 1.14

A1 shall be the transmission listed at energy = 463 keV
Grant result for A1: 2.44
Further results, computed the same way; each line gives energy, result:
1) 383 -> 2.75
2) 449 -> 2.5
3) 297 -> 2.65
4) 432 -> 1.26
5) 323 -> 2.58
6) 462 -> 2.46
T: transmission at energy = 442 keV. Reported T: 2.03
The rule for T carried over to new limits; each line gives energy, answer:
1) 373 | 2.55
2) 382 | 2.57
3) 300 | 2.36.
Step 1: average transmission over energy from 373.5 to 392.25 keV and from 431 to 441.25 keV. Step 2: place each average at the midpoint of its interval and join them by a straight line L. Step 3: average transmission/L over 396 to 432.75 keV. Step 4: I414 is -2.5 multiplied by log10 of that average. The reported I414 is 0.16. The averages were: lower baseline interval 2.62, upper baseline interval 1.54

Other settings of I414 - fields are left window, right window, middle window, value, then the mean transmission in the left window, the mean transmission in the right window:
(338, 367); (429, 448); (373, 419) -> -0.069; 2.63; 1.74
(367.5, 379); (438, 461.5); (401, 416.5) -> 0.208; 2.69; 2.37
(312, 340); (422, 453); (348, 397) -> -0.218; 2.42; 1.73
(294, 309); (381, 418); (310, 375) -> -0.044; 2.56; 2.28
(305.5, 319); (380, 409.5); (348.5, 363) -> -0.142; 2.1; 2.44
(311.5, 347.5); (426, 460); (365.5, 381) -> -0.182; 2.47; 1.98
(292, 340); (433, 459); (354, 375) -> -0.119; 2.48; 2.19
